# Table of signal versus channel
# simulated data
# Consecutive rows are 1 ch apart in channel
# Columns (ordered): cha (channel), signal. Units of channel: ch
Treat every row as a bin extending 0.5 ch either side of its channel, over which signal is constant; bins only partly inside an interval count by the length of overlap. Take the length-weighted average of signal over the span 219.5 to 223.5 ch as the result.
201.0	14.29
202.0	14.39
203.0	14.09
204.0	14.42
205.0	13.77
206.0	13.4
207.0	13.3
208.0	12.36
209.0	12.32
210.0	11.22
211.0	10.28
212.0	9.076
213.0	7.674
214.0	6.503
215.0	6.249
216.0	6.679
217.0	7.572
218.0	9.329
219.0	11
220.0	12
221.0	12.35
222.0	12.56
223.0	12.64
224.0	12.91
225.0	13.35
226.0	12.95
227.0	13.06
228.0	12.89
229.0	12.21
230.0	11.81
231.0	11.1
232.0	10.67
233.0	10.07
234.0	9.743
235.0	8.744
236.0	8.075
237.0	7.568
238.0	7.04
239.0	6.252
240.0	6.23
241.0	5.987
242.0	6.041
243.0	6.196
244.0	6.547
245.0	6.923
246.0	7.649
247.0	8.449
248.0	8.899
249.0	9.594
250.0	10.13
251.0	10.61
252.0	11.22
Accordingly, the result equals 12.4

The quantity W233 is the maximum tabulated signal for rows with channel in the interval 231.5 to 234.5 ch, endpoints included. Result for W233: 10.67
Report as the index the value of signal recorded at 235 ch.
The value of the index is 8.744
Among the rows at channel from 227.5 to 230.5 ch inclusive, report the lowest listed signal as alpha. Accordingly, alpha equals 11.81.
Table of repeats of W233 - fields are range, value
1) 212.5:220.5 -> 12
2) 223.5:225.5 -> 13.35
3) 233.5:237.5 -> 9.743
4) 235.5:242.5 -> 8.075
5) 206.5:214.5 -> 13.3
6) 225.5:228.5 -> 13.06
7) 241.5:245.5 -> 6.923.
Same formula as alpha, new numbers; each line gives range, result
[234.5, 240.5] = 6.23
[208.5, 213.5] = 7.674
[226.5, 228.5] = 12.89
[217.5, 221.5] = 9.329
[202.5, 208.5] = 12.36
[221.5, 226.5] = 12.56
